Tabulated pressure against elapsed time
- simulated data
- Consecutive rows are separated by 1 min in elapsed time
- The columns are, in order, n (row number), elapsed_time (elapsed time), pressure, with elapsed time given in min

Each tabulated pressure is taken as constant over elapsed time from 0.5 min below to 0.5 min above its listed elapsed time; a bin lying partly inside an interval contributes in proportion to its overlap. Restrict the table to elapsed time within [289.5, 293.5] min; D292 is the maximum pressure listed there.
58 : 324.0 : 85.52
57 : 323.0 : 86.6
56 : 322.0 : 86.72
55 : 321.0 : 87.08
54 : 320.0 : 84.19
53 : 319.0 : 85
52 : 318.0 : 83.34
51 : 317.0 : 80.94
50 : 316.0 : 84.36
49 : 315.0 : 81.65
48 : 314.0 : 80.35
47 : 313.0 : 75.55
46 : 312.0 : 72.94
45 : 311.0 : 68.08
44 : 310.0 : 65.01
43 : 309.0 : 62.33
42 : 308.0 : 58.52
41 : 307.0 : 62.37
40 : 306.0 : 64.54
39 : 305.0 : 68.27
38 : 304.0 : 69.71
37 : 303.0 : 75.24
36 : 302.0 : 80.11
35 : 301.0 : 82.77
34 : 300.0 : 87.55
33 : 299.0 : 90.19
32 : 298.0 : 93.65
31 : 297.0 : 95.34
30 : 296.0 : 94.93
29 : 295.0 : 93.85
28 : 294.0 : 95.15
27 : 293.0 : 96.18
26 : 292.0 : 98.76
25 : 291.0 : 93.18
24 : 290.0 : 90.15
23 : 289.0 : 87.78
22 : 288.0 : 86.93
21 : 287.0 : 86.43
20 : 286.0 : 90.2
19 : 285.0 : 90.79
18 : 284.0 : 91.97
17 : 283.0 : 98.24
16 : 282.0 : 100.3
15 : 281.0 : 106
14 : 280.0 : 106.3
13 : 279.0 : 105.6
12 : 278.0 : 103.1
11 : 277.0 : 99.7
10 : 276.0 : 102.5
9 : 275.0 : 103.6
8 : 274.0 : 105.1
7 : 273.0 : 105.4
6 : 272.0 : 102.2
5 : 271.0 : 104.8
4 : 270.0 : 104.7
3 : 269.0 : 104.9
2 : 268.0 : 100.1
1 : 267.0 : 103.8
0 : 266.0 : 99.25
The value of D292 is 98.76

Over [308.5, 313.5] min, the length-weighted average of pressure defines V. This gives 68.8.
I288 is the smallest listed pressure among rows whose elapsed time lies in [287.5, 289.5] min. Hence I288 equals 86.93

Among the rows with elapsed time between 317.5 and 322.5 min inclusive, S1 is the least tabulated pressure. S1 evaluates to 83.34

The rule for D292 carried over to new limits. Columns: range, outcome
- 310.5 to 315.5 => 81.65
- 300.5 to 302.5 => 82.77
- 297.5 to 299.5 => 93.65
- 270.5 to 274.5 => 105.4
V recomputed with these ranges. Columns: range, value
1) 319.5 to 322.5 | 86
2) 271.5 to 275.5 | 104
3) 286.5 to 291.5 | 88.9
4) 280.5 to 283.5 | 102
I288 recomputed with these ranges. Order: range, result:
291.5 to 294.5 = 95.15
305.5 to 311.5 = 58.52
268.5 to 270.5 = 104.7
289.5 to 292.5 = 90.15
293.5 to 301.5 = 82.77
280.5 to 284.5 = 91.97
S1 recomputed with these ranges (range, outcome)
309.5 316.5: 65.01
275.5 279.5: 99.7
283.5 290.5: 86.43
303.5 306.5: 64.54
